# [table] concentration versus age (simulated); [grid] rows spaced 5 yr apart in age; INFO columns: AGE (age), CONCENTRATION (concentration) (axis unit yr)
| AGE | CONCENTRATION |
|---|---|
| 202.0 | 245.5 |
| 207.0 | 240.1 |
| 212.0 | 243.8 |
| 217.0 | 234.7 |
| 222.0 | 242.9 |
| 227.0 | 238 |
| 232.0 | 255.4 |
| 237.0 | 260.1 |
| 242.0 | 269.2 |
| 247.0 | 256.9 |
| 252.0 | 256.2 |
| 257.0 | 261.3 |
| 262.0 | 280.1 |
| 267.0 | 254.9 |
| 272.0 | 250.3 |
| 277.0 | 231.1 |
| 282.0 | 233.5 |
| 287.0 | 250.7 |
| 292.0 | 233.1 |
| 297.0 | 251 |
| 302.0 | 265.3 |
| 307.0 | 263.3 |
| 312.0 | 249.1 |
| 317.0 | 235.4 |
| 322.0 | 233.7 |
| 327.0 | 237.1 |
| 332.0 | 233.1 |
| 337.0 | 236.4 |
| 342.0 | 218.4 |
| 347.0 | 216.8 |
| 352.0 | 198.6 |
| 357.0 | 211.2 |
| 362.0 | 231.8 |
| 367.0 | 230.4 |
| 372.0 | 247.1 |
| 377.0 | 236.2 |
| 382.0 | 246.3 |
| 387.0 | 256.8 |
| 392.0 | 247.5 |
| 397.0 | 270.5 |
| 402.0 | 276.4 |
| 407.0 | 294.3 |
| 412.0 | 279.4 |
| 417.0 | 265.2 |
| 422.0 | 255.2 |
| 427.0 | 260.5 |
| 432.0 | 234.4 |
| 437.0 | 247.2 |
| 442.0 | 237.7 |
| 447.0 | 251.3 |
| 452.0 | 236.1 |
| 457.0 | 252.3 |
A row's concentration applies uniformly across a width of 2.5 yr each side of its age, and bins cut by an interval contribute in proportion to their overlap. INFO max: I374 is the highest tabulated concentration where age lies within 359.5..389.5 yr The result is 256.8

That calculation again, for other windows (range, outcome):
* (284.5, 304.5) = 265.3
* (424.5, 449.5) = 260.5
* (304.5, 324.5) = 263.3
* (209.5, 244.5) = 269.2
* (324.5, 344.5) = 237.1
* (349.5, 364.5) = 231.8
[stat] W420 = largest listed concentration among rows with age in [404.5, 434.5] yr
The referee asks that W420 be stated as 294.3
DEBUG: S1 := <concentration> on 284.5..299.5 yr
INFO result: 245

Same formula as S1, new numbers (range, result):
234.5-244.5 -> 265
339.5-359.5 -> 211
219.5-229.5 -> 240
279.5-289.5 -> 242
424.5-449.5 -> 246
